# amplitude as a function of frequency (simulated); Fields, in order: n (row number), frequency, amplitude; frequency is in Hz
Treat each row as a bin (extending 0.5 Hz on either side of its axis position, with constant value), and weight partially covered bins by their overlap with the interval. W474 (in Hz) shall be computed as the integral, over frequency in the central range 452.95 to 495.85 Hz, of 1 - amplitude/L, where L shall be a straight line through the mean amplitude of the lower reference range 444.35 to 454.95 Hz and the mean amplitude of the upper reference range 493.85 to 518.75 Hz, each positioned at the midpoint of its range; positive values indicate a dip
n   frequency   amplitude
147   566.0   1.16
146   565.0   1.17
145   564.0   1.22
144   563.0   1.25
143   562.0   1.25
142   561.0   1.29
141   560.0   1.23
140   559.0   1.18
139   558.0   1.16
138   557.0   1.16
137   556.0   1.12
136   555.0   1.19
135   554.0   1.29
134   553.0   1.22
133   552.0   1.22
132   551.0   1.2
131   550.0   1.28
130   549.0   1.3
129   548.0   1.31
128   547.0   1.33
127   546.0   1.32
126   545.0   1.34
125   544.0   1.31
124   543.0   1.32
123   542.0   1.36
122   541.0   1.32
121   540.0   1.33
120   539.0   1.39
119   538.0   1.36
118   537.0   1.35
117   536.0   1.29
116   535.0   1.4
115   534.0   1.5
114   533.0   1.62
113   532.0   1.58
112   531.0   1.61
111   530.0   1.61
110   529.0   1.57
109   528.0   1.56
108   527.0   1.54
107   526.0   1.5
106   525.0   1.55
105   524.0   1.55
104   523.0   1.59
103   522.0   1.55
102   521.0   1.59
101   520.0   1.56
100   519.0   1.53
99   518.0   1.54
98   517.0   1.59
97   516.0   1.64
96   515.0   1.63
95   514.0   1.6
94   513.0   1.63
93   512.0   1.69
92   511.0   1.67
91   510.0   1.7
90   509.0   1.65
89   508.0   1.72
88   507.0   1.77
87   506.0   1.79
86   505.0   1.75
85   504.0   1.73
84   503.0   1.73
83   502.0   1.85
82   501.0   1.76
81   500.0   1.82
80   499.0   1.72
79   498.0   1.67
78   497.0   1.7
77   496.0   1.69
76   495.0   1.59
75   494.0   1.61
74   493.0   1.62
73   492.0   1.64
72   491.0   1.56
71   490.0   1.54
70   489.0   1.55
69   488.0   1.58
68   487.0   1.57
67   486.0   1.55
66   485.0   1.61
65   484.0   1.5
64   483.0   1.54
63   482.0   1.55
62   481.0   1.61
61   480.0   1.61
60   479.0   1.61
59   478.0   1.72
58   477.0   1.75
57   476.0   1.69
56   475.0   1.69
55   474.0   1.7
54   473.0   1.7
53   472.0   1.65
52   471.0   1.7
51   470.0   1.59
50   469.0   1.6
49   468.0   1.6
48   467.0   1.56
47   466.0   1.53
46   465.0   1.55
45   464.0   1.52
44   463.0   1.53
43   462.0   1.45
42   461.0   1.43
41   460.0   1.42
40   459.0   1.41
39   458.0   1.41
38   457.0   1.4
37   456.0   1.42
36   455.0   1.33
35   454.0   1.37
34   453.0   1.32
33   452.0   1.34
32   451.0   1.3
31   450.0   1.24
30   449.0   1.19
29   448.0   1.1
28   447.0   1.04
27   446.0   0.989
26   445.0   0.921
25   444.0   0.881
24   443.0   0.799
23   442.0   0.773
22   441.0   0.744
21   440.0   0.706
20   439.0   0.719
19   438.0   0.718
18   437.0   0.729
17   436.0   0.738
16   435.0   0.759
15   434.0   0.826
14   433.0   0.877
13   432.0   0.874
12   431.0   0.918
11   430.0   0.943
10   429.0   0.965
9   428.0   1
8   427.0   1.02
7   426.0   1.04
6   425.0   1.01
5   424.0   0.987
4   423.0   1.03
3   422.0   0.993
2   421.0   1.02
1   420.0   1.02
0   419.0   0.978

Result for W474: -4.9 Hz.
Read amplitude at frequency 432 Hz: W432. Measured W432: 0.874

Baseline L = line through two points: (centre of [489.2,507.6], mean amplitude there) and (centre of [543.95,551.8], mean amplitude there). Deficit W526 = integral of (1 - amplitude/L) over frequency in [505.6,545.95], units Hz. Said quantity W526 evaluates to -1.6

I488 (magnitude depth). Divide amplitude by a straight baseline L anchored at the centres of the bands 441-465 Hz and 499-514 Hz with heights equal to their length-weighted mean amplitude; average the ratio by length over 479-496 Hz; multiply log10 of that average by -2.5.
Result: -0.02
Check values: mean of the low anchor 1.24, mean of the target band 1.58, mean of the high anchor 1.73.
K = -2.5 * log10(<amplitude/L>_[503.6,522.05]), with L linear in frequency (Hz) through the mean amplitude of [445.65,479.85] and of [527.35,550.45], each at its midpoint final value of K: -0.156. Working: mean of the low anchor 1.47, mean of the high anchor 1.41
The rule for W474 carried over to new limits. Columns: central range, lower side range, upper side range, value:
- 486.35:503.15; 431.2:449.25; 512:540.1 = -4.86 Hz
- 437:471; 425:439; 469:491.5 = -0.16 Hz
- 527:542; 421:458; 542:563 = -3.08 Hz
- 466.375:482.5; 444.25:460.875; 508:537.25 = -3.42 Hz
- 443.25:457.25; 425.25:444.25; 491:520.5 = -2.19 Hz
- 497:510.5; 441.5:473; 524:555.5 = -3.67 Hz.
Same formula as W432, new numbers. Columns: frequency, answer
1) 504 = 1.73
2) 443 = 0.799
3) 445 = 0.921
